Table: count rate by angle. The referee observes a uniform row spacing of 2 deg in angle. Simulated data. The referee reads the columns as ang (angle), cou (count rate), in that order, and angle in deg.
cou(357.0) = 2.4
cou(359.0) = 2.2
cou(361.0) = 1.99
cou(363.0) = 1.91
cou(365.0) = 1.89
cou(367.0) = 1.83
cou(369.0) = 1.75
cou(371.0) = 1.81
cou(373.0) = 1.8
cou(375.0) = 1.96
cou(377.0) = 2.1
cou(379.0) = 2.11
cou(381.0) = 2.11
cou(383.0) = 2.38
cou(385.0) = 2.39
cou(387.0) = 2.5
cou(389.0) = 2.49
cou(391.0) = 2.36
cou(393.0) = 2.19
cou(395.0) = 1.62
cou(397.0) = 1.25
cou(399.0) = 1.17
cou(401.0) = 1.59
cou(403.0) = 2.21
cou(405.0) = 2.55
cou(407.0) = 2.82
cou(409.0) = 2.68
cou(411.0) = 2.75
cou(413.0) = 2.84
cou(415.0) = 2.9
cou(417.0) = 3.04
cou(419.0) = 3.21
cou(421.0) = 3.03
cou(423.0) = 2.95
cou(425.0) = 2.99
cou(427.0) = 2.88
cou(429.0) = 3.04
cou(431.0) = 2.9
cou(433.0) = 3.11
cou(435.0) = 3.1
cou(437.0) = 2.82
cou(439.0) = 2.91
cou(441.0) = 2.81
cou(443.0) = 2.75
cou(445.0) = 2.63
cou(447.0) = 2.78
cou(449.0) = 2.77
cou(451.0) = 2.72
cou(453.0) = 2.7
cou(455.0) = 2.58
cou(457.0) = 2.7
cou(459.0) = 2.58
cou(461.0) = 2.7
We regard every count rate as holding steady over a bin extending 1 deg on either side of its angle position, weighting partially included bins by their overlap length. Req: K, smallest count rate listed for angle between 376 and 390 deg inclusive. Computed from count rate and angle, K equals 2.1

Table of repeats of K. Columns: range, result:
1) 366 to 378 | 1.75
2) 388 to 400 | 1.17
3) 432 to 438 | 2.82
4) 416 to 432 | 2.88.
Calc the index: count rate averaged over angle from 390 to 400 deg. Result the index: 1.72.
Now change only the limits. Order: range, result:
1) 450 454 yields 2.71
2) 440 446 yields 2.73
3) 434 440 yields 2.94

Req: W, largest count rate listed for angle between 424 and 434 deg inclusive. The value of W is 3.11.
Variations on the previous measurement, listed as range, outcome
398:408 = 2.82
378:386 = 2.39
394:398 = 1.62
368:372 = 1.81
